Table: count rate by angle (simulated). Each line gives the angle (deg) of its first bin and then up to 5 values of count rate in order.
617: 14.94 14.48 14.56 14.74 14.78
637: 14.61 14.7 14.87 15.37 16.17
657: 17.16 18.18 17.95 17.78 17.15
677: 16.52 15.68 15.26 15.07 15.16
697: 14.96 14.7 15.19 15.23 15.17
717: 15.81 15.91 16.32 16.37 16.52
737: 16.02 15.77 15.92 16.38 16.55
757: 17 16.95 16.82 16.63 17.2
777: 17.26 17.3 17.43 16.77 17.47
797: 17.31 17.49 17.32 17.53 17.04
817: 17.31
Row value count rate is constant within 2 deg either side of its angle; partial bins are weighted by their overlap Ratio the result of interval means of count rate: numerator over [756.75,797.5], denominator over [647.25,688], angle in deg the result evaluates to 1.02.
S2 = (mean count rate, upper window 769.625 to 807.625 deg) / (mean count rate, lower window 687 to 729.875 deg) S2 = 1.12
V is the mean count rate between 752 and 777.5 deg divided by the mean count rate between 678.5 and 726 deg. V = 1.1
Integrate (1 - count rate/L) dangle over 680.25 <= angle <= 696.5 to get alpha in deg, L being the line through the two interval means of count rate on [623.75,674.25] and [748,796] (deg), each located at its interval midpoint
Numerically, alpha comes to 1.1 deg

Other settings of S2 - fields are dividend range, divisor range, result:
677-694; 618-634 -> 1.05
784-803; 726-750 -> 1.07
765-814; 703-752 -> 1.08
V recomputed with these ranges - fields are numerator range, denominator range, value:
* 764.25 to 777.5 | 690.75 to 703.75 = 1.13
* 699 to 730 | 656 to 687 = 0.92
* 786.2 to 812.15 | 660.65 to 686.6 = 1.03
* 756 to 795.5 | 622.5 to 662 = 1.11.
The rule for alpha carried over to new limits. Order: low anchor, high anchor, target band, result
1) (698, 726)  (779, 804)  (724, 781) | -0.7 deg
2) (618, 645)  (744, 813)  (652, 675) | -3.4 deg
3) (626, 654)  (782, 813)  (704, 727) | 0.7 deg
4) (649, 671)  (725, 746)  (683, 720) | 3.2 deg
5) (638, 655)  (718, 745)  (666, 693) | -1.1 deg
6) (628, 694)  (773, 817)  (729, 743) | 0.5 deg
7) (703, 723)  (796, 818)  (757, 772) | -0.3 deg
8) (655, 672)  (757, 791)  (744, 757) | 0.6 deg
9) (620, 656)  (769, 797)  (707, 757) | 1.2 deg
